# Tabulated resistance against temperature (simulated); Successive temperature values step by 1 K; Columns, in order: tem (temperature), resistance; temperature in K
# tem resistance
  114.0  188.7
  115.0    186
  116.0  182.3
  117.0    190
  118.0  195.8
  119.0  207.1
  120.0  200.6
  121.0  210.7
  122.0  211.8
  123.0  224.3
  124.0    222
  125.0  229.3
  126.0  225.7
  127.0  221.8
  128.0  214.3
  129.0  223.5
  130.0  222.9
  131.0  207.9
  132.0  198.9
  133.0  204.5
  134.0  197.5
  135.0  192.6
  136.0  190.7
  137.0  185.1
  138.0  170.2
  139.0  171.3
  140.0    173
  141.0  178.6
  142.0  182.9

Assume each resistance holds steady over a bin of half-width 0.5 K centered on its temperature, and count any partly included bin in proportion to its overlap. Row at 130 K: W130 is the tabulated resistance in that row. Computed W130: 222.9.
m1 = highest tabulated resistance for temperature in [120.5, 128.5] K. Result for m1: 229.3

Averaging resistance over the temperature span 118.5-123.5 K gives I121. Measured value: 211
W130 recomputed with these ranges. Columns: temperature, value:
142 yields 182.9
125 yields 229.3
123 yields 224.3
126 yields 225.7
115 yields 186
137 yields 185.1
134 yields 197.5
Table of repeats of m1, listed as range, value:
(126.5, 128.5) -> 221.8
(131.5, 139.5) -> 204.5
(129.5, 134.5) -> 222.9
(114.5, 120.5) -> 207.1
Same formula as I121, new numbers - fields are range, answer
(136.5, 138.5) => 178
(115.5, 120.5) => 195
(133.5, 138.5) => 187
